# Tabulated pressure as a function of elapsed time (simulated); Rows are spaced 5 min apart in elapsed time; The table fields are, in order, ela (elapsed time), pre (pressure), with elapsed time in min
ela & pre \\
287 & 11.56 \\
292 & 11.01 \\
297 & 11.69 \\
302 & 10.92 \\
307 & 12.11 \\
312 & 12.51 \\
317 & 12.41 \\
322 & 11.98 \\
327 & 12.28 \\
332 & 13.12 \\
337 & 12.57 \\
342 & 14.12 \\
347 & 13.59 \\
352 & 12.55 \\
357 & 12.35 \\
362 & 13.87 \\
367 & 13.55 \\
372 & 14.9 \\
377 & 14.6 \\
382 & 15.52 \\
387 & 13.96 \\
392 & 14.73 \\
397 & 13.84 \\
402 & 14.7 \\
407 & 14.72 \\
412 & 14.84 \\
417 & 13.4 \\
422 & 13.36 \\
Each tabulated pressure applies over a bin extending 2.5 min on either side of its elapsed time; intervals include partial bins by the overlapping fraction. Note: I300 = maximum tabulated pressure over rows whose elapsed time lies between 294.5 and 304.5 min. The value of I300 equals 11.69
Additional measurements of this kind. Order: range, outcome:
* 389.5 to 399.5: 14.73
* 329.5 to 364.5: 14.12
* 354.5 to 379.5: 14.9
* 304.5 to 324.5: 12.51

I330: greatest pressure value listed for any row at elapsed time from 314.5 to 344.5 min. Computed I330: 14.12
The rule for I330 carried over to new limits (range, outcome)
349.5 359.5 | 12.55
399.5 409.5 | 14.72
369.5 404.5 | 15.52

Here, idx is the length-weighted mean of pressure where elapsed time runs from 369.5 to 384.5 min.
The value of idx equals 15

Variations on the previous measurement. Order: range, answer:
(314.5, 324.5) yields 12.2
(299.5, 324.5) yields 12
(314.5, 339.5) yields 12.5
